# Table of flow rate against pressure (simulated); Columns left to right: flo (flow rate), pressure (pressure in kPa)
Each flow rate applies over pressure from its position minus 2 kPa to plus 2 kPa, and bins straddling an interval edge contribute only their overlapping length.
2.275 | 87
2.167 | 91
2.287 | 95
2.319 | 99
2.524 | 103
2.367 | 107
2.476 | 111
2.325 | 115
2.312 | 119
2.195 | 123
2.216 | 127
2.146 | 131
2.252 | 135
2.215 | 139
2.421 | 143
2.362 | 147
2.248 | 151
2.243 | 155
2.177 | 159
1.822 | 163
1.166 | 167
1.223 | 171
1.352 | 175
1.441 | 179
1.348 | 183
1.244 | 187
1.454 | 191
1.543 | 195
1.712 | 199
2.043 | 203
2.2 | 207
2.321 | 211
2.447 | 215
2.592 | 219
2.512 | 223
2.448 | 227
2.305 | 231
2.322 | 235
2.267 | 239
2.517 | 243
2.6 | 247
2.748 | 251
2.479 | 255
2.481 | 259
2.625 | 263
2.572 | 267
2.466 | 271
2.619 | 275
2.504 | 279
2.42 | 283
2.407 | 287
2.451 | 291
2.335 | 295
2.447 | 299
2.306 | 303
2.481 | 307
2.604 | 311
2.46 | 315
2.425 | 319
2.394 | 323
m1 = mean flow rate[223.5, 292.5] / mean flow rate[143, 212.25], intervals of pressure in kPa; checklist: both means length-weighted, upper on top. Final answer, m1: 1.40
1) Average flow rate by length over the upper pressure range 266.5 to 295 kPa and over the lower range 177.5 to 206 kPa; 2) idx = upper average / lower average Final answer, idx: 1.6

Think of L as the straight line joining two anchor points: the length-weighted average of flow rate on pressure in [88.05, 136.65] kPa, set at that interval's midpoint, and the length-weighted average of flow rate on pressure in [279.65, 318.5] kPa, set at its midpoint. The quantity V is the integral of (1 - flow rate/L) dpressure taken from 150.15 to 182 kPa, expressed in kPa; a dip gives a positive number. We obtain 8.98 kPa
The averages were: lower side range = 2.3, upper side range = 2.44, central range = 1.68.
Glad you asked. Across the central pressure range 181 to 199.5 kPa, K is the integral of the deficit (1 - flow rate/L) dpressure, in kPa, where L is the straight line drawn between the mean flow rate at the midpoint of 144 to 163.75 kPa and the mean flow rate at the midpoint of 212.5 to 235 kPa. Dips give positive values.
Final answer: 7.08 kPa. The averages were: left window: 2.21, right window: 2.45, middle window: 1.44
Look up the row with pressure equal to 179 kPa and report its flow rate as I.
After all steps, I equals 1.441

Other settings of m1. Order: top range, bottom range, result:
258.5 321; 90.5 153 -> 1.07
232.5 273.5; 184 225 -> 1.26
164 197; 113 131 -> 0.61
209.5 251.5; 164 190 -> 1.86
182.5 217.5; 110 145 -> 0.81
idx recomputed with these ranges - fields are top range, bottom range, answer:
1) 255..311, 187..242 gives 1.16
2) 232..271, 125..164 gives 1.13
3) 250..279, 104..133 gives 1.11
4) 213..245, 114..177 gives 1.19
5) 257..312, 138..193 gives 1.41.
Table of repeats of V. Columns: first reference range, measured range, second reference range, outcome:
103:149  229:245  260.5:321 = 0.4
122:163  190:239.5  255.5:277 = 4.9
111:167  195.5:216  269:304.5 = 2.0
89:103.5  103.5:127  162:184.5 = -3.0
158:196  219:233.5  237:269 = -2.0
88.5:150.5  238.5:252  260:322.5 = -0.7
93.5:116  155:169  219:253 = 3.6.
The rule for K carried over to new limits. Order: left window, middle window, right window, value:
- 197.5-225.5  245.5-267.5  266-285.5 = -1.3 kPa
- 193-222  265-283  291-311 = -1.5 kPa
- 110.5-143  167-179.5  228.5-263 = 5.6 kPa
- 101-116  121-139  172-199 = -0.5 kPa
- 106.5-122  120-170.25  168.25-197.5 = -4.9 kPa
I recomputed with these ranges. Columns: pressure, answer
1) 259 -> 2.481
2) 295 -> 2.335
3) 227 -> 2.448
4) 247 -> 2.6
